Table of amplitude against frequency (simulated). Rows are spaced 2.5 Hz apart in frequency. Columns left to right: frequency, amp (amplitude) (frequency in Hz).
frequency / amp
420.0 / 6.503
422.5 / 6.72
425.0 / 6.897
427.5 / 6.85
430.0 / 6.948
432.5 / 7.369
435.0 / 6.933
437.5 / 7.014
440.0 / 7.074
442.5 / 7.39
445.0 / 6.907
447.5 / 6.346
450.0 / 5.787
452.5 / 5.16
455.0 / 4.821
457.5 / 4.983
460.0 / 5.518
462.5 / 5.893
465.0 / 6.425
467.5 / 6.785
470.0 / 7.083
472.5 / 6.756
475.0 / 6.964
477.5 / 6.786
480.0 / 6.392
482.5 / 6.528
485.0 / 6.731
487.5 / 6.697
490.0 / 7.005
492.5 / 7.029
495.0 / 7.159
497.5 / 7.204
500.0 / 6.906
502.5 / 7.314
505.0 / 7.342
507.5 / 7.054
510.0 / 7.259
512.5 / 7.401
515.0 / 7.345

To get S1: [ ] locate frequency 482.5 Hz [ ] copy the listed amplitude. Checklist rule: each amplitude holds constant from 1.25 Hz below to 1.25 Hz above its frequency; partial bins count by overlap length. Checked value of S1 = 6.528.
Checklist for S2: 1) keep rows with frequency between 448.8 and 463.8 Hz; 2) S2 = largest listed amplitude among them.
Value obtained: 5.893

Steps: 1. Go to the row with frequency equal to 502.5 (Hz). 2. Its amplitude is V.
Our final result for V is 7.314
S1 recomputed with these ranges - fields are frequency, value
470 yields 7.083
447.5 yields 6.346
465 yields 6.425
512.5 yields 7.401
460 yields 5.518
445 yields 6.907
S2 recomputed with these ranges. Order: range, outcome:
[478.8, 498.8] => 7.204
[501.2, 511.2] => 7.342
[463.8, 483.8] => 7.083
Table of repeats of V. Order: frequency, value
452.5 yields 5.16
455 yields 4.821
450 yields 5.787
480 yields 6.392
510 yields 7.259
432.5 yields 7.369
